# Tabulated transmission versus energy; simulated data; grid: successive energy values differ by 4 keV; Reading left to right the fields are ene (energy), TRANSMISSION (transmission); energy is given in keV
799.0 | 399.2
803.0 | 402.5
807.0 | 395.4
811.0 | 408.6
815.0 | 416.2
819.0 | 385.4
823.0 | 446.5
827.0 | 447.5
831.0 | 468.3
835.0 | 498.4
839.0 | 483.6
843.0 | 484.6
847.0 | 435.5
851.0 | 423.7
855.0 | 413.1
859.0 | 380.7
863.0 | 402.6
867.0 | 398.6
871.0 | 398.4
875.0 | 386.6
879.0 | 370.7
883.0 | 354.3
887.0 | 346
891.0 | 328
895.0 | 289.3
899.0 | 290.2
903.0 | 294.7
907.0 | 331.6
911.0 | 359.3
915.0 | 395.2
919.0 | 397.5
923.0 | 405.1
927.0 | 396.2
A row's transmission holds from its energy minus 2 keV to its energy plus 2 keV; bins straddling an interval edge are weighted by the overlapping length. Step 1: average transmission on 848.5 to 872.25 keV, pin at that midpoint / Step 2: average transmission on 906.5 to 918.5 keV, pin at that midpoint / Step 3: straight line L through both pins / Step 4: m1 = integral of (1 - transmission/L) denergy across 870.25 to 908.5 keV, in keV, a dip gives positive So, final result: 4.8 keV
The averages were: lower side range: 404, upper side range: 370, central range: 337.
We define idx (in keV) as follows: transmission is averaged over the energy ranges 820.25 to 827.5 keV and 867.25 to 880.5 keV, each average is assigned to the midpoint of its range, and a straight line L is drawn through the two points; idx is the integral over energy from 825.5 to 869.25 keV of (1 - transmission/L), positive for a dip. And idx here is -2.44 keV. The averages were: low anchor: 441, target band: 439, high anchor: 388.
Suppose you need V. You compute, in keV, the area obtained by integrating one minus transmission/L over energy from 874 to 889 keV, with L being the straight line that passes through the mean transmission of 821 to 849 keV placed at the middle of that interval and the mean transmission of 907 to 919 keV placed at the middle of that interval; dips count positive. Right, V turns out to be 1.8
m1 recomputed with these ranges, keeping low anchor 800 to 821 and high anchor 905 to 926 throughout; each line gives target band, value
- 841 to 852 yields -1.58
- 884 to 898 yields 2.29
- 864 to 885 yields 0.27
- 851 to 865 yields -0.40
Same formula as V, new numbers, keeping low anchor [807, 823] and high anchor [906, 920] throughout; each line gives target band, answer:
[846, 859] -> -0.74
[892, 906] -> 2.97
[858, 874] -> -0.26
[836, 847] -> -2.17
